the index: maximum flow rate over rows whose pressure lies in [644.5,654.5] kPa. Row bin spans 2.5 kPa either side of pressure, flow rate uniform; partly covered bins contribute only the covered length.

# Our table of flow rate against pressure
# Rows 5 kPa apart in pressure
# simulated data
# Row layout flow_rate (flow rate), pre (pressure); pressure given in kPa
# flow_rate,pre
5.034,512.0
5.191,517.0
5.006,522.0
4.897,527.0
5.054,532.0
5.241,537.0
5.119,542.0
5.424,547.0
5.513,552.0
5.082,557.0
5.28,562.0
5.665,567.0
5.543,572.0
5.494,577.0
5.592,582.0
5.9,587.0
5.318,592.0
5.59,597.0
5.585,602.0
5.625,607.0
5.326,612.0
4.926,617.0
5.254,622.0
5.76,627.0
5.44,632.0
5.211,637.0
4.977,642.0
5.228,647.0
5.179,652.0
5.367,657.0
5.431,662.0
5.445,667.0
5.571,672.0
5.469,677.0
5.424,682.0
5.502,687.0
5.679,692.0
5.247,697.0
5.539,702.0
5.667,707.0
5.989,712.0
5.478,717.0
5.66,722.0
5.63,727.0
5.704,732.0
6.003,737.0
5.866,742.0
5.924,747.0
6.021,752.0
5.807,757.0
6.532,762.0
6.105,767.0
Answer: 5.228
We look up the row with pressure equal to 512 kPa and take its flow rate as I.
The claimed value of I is 5.034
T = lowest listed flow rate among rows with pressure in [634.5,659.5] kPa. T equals 4.977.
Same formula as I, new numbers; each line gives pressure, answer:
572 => 5.543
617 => 4.926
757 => 5.807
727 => 5.63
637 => 5.211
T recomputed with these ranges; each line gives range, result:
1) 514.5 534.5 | 4.897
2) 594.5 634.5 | 4.926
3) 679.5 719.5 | 5.247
